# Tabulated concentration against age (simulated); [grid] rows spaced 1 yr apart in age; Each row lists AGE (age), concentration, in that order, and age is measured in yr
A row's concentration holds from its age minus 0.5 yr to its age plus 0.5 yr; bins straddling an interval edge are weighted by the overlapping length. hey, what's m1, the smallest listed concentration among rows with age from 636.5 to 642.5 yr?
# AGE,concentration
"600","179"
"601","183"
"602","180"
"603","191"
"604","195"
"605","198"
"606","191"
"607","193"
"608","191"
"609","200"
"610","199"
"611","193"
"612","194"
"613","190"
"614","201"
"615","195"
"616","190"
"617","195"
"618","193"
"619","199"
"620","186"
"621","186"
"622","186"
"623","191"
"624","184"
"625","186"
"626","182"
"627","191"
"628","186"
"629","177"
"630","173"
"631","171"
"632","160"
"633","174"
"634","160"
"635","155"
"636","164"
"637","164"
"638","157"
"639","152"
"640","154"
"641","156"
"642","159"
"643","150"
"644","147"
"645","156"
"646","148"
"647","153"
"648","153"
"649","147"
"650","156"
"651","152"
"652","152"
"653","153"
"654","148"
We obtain 152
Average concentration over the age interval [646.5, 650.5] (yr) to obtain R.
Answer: 152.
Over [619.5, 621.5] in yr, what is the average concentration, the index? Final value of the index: 186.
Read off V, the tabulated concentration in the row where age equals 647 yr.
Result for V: 153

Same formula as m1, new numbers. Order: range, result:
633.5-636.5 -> 155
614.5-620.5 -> 186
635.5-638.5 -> 157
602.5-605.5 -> 191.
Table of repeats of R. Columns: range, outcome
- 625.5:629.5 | 184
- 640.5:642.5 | 158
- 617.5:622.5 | 190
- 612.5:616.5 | 194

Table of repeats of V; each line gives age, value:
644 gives 147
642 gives 159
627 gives 191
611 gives 193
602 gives 180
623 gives 191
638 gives 157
